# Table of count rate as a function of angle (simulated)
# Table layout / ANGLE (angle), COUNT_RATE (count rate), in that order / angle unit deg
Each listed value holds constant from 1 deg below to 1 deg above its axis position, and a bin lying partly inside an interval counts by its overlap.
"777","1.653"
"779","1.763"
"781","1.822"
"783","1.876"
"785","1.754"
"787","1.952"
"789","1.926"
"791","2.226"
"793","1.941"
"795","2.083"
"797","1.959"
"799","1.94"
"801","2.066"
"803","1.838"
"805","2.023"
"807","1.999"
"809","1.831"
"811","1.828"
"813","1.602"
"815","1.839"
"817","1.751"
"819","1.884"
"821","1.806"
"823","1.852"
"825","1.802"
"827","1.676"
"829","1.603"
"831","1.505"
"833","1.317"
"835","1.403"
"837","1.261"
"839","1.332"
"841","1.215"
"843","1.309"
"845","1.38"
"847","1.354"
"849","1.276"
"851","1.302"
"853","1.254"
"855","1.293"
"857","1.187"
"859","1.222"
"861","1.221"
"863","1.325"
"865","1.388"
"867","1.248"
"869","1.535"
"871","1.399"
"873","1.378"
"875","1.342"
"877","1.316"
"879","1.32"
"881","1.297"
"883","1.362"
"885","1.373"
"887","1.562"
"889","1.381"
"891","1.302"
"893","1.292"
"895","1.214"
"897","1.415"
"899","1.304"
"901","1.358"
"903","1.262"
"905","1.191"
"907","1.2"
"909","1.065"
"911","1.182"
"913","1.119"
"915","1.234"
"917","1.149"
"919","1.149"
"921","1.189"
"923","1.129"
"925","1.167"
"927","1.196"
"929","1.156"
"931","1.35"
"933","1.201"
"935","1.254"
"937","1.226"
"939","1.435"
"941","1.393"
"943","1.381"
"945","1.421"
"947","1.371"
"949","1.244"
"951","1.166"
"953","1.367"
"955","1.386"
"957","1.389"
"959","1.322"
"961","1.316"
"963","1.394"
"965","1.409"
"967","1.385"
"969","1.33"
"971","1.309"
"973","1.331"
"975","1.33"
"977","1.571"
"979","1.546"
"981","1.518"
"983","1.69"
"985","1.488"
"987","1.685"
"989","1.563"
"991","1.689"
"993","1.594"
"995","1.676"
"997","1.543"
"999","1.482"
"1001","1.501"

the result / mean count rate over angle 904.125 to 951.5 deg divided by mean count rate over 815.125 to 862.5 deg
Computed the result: 0.85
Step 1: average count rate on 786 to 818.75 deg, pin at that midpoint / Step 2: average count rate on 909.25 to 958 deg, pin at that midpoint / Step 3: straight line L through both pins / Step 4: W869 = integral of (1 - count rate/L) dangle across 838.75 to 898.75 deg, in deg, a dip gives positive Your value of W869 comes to 9.7 deg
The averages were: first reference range 1.92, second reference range 1.26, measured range 1.33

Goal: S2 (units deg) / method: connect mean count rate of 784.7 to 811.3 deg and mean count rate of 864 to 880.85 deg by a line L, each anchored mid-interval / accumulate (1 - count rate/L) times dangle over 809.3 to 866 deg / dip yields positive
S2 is 6.0 deg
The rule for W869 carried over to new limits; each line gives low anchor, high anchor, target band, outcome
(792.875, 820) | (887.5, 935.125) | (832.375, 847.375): 3.2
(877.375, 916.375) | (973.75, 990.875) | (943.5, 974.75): 2.9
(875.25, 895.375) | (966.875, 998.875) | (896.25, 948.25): 6.0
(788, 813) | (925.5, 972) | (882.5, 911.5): 4.6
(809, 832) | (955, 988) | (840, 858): 4.3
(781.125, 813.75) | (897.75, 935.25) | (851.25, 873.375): 3.2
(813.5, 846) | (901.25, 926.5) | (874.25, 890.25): -0.6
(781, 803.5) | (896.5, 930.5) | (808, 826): 0.0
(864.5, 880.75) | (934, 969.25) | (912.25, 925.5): 1.8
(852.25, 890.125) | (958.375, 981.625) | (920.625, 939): 2.0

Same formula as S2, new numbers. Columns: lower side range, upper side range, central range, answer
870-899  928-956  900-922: 2.35 deg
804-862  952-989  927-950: 2.36 deg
